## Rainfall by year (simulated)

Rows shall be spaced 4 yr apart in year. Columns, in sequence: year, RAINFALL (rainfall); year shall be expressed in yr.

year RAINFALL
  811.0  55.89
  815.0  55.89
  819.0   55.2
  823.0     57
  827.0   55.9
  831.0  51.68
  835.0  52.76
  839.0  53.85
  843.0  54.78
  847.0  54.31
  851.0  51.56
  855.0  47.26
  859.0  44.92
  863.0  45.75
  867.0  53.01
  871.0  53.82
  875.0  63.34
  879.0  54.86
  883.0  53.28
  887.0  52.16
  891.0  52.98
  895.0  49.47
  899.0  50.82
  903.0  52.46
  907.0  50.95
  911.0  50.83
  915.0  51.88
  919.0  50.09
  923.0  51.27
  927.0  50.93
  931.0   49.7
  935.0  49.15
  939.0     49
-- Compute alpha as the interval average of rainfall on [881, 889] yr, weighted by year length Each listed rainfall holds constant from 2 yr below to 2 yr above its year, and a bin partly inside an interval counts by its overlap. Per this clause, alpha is 52.7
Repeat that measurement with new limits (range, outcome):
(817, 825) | 56.1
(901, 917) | 51.5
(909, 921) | 50.9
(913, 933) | 50.8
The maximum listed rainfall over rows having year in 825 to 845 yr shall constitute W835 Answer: 55.9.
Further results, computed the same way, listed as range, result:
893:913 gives 52.46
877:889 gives 54.86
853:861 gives 47.26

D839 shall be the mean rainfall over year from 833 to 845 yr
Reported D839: 53.8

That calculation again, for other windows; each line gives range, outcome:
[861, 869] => 49.4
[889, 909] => 51.3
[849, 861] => 47.9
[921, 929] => 51.1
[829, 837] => 52.2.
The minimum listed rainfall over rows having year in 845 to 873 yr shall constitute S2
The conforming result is 44.92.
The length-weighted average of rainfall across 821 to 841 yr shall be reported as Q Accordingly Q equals 54.2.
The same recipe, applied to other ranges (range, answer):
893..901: 50.1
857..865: 45.3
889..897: 51.2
